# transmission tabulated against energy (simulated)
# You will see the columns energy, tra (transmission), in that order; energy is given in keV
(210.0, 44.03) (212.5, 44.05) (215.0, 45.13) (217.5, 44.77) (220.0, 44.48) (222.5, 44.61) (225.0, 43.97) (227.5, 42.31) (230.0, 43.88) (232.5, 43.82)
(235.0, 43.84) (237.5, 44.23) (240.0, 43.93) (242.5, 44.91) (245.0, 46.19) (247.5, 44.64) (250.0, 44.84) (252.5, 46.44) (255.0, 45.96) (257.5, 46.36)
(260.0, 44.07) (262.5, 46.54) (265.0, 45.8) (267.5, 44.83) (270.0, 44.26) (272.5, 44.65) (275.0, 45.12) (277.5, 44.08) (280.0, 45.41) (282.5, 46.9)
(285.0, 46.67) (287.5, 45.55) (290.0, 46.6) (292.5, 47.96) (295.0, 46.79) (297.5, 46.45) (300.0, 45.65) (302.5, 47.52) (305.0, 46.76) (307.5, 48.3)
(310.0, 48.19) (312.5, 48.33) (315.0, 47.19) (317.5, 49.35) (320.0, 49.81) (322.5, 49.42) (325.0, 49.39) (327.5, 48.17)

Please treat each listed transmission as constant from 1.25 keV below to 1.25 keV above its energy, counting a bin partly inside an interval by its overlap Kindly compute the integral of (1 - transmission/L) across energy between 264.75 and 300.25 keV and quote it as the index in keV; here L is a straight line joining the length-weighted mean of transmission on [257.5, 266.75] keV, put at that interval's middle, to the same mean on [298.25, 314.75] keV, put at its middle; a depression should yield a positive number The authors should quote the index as 0.5 keV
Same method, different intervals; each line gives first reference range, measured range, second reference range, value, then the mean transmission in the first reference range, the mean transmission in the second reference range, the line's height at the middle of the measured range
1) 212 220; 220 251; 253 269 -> 0.6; 44.7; 45.6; 45.1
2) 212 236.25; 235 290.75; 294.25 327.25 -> 0.6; 44.1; 48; 45.8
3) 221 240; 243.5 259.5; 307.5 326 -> -0.2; 43.8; 48.8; 45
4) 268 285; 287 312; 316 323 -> 0.2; 45.2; 49.5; 47.5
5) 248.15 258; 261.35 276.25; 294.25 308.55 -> 0.3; 45.8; 46.9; 46.1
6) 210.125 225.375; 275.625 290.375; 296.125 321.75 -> 0.3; 44.5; 47.8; 46.8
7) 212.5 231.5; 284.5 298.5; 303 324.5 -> 0.2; 44.2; 48.4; 47.4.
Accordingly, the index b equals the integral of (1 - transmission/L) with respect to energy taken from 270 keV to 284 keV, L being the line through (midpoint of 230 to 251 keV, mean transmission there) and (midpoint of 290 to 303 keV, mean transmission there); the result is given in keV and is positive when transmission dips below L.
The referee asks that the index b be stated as 0.3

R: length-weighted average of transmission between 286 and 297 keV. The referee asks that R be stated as 46.7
